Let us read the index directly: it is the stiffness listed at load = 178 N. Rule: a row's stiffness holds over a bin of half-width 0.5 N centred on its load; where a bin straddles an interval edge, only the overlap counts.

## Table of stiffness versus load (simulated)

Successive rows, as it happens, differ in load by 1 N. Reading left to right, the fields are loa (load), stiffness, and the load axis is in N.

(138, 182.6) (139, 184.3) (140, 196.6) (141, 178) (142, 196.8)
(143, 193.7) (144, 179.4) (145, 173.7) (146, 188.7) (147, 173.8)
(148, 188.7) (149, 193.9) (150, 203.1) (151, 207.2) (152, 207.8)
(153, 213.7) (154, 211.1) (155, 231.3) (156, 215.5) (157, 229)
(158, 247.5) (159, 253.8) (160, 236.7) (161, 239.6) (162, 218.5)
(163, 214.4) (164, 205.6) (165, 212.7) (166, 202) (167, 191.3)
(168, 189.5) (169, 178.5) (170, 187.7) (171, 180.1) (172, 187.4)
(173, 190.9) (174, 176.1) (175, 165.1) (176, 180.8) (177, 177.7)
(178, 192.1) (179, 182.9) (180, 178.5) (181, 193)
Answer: 192.1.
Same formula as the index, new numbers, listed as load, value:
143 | 193.7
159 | 253.8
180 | 178.5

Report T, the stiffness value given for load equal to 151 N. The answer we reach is 207.2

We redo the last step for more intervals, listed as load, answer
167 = 191.3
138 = 182.6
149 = 193.9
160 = 236.7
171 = 180.1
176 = 180.8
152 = 207.8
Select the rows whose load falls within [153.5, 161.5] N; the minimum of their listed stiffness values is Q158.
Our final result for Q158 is 211.1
